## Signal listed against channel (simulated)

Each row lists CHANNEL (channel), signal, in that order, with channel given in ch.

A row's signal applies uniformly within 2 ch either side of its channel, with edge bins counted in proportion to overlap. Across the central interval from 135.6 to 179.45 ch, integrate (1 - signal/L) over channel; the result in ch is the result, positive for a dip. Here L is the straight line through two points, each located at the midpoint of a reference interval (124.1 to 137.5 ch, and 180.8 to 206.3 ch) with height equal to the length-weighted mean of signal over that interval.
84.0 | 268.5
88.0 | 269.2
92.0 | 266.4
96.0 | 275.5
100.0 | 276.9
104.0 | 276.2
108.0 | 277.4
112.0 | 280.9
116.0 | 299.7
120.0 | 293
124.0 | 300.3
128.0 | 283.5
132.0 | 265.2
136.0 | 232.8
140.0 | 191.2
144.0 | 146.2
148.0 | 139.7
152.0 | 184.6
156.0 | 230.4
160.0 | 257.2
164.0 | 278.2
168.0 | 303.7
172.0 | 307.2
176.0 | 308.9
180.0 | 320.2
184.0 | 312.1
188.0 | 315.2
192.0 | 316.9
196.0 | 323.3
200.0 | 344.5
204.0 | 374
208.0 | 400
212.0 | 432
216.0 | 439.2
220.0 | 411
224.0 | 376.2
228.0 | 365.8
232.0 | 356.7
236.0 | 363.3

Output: 8.8 ch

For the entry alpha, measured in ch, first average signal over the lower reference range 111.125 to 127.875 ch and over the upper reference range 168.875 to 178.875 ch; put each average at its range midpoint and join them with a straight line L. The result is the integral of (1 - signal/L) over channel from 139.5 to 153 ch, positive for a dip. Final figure 6.3 ch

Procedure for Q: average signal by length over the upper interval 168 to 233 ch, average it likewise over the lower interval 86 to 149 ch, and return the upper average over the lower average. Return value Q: 1.4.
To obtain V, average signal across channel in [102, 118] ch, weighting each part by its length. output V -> 284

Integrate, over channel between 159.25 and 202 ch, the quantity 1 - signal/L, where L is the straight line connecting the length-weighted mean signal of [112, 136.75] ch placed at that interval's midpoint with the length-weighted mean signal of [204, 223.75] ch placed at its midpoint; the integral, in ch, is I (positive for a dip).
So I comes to 6.37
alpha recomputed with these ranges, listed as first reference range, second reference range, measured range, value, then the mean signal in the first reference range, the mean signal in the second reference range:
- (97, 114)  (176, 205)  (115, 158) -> 9.09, 278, 327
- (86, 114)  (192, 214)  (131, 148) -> 6.17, 275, 370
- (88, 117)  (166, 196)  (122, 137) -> 0.86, 278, 313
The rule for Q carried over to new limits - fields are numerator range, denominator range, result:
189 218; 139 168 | 1.77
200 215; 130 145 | 1.86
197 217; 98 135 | 1.39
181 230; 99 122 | 1.29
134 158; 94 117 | 0.67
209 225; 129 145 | 1.91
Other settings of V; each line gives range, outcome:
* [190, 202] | 328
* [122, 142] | 255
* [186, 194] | 316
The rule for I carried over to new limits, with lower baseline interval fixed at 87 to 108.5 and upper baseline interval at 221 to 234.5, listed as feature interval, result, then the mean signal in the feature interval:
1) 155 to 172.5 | 2.6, 275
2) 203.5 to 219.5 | -2.6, 415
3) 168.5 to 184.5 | 1.0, 311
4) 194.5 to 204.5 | 0.1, 344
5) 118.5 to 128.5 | 0.0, 294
